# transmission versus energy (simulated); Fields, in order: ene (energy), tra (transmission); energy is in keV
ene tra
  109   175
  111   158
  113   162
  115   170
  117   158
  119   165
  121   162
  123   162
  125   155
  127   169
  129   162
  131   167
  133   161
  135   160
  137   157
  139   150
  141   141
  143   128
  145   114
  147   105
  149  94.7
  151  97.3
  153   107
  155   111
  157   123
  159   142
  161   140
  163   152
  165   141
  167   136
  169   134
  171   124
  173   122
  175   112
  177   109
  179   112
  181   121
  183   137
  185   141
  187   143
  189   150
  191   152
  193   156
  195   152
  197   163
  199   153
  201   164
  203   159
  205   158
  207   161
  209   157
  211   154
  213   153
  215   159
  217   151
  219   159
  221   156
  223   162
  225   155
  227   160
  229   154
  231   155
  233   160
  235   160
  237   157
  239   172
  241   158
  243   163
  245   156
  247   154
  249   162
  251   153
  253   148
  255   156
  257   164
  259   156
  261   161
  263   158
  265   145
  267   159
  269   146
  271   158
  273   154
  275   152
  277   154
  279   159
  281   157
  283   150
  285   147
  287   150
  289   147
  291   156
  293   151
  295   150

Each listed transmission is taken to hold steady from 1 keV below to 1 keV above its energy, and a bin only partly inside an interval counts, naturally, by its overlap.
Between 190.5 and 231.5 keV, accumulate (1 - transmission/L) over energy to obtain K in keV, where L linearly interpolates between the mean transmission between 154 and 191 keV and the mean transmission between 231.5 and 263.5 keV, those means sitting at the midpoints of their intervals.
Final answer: -3.3 keV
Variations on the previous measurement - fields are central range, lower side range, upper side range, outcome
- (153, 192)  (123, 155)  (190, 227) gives 4.2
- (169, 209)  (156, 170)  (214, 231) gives 1.4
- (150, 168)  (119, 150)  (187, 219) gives 2.7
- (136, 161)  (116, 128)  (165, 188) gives 3.8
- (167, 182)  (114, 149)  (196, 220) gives 3.3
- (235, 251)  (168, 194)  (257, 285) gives -1.3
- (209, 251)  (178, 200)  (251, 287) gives -2.5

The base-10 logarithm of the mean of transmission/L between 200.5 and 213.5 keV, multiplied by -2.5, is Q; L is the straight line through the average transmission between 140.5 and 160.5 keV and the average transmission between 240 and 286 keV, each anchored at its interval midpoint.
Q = -0.164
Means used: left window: 116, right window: 155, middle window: 158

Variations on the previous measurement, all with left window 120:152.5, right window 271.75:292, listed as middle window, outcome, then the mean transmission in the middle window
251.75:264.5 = -0.04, 157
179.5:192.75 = 0.04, 140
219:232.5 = -0.06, 157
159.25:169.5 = 0.02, 141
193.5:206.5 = -0.08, 158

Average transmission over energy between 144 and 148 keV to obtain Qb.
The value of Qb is 110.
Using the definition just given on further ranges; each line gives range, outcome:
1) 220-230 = 157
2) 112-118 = 163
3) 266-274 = 154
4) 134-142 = 152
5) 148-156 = 102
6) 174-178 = 110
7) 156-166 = 140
